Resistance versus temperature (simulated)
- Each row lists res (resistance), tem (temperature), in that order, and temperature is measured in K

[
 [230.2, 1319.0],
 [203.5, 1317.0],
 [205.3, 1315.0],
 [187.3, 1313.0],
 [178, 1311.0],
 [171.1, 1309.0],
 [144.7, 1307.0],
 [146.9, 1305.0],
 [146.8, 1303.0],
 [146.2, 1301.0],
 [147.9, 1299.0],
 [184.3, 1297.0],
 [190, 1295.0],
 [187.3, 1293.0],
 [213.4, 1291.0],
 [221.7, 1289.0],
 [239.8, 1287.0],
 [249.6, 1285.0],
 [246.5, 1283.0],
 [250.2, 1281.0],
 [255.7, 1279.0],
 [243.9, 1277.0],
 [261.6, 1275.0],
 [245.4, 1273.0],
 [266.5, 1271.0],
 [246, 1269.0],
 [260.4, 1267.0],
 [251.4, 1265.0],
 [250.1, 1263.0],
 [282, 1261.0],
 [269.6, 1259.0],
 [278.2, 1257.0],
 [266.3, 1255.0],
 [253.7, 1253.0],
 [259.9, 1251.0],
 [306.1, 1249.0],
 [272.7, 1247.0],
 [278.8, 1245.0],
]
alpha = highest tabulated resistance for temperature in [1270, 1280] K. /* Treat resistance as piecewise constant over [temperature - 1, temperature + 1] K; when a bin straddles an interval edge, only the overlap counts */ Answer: 266.5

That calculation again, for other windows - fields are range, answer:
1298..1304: 147.9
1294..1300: 190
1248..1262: 306.1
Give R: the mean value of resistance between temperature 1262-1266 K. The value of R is 251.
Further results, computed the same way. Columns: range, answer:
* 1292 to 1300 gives 177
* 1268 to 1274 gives 253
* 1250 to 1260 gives 266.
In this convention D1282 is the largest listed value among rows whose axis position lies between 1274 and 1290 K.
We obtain 261.6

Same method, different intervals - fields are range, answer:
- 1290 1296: 213.4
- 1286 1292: 239.8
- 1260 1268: 282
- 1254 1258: 278.2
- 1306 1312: 178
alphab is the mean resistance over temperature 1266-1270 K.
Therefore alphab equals 253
